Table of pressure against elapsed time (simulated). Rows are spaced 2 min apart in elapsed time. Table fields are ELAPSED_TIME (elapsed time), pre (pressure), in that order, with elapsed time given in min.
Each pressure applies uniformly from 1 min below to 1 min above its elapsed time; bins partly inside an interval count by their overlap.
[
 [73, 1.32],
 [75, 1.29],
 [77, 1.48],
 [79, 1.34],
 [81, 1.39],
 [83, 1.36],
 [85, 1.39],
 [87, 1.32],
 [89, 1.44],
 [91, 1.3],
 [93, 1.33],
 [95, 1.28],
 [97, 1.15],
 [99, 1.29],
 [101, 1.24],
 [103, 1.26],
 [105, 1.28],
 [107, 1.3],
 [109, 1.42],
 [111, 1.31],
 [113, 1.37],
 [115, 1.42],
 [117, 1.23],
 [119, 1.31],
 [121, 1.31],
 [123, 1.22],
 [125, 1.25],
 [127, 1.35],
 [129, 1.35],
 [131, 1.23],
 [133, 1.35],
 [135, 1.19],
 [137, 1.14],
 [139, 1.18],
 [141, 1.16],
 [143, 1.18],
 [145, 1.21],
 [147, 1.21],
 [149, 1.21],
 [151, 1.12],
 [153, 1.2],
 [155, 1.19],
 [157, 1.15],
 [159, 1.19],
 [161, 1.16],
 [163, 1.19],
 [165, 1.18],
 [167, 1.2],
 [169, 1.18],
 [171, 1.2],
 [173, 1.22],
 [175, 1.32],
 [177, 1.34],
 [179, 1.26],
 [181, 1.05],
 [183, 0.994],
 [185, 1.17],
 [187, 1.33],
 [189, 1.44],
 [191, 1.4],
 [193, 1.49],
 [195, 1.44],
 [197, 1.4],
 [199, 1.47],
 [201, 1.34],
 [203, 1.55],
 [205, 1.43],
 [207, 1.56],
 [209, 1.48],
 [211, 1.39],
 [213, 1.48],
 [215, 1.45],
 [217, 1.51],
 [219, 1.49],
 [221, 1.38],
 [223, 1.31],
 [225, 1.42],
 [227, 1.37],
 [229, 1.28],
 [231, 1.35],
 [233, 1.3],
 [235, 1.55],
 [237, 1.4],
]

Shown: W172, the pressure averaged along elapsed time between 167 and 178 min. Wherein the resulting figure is 1.25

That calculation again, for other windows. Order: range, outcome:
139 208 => 1.27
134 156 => 1.18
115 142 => 1.26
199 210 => 1.47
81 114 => 1.32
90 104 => 1.26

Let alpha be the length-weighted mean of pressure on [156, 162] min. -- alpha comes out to 1.17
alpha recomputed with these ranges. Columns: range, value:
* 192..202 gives 1.43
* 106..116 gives 1.36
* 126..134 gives 1.32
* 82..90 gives 1.38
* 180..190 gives 1.2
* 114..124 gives 1.3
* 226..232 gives 1.33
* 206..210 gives 1.52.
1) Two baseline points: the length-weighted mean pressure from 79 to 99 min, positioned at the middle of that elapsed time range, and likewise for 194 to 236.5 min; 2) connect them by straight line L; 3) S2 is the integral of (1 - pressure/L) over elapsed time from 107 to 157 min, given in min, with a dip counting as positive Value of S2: 3.9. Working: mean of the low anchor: 1.33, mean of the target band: 1.25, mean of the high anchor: 1.43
